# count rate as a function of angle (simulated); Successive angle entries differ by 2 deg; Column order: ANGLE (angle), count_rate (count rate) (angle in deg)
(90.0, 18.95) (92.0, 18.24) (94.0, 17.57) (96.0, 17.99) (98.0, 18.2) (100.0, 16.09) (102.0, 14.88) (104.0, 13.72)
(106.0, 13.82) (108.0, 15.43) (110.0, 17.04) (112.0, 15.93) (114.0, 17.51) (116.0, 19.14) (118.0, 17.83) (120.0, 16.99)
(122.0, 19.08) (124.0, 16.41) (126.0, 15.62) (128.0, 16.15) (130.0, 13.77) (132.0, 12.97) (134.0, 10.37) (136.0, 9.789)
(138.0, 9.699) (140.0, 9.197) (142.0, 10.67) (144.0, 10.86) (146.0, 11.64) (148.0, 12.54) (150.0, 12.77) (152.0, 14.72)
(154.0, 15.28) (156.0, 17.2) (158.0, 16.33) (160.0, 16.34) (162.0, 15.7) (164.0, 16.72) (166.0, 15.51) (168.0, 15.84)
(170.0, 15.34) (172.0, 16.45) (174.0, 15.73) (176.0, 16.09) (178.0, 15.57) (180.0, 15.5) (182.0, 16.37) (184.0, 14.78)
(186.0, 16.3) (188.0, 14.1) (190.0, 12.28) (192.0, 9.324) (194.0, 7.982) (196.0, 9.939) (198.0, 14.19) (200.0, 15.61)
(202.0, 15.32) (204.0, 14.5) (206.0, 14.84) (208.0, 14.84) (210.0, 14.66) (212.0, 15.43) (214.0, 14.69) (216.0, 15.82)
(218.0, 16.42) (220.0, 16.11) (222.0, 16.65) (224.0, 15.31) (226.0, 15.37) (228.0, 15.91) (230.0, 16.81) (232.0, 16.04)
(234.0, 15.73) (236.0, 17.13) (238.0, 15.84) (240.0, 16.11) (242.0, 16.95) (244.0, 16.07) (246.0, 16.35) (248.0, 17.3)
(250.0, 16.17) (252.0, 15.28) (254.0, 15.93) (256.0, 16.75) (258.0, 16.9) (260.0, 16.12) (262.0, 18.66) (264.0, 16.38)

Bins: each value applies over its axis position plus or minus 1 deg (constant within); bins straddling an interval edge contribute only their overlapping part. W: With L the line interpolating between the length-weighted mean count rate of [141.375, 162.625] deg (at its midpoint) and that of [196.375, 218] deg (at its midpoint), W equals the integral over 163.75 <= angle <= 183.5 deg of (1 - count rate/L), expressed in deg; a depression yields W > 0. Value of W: -2.0 deg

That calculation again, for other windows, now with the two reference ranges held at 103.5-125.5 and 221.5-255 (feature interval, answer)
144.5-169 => 2.28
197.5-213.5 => 1.34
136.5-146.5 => 3.77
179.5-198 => 3.87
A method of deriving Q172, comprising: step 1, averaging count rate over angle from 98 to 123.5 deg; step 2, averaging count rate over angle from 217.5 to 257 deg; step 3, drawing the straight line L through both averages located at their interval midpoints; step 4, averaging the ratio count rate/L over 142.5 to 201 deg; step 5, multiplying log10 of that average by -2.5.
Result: 0.14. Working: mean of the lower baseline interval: 16.5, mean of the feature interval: 14.3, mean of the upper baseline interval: 16.2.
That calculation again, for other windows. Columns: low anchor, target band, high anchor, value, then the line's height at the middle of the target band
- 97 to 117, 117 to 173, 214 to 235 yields 0.125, 16.1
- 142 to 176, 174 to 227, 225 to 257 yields 0.071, 15.5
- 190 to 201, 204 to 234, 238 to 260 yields -0.149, 13.6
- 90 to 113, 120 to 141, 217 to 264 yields 0.211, 16.4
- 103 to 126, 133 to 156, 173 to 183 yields 0.342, 16.2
